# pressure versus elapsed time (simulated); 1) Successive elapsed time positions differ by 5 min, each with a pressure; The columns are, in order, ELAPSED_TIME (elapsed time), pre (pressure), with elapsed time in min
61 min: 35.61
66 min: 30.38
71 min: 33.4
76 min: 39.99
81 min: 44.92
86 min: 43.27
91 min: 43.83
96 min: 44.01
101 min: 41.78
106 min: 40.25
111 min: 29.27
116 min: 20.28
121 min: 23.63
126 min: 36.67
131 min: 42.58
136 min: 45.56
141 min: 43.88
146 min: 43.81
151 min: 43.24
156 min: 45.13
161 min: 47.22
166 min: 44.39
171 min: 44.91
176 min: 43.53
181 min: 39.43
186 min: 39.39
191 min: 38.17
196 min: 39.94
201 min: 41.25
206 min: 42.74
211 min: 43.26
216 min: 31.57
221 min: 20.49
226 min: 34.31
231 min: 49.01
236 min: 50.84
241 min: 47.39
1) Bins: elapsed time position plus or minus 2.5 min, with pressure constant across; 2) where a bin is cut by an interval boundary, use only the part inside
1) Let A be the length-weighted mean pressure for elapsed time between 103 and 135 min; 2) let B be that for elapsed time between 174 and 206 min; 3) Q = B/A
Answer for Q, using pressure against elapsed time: 1.23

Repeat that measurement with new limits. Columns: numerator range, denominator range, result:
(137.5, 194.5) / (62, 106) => 1.07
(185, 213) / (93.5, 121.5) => 1.20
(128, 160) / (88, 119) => 1.21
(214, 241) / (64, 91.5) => 0.98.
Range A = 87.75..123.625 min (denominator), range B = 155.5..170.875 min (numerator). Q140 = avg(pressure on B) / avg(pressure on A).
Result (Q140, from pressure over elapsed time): 1.30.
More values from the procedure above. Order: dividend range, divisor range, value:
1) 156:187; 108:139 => 1.31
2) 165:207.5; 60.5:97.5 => 1.05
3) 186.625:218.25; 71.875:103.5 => 0.93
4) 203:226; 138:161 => 0.78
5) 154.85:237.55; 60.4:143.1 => 1.08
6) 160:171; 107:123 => 1.75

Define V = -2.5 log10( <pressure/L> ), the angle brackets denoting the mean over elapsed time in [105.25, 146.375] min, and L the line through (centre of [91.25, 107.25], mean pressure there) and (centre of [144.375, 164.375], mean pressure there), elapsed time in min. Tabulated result 0.22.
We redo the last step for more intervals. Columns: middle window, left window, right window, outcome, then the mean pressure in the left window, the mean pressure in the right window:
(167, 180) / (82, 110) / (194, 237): -0.10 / 42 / 38.9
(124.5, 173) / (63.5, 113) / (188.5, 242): -0.12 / 39.2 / 39.7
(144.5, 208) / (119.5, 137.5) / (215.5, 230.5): -0.24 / 37.4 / 31.1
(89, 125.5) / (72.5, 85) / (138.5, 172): 0.23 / 41.8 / 44.6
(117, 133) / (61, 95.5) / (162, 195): 0.23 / 39.3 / 41.8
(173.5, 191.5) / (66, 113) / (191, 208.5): 0.01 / 39.7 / 40.9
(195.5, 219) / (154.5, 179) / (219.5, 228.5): -0.19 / 44.9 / 28.2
